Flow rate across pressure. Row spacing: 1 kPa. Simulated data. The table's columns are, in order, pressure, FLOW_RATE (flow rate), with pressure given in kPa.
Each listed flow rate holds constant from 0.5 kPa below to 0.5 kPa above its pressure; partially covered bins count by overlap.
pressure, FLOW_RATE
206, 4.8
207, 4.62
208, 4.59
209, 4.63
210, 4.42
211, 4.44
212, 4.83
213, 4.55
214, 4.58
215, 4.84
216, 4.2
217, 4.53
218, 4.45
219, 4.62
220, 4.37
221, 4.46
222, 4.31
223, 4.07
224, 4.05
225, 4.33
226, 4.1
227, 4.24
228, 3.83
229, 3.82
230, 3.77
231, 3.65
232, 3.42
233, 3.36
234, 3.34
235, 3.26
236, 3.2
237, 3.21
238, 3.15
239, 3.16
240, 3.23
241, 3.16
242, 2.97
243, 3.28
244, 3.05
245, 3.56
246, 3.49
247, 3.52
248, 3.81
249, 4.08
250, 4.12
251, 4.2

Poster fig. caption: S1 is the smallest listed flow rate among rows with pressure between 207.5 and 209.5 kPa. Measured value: 4.59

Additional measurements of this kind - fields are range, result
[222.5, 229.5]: 3.82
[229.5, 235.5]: 3.26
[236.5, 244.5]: 2.97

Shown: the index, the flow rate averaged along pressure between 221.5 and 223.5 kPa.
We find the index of 4.19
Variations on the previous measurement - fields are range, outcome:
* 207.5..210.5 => 4.55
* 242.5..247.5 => 3.38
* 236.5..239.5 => 3.17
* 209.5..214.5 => 4.56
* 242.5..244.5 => 3.17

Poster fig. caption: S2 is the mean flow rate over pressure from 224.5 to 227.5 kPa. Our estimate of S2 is 4.22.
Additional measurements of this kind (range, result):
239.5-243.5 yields 3.16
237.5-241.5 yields 3.18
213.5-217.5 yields 4.54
